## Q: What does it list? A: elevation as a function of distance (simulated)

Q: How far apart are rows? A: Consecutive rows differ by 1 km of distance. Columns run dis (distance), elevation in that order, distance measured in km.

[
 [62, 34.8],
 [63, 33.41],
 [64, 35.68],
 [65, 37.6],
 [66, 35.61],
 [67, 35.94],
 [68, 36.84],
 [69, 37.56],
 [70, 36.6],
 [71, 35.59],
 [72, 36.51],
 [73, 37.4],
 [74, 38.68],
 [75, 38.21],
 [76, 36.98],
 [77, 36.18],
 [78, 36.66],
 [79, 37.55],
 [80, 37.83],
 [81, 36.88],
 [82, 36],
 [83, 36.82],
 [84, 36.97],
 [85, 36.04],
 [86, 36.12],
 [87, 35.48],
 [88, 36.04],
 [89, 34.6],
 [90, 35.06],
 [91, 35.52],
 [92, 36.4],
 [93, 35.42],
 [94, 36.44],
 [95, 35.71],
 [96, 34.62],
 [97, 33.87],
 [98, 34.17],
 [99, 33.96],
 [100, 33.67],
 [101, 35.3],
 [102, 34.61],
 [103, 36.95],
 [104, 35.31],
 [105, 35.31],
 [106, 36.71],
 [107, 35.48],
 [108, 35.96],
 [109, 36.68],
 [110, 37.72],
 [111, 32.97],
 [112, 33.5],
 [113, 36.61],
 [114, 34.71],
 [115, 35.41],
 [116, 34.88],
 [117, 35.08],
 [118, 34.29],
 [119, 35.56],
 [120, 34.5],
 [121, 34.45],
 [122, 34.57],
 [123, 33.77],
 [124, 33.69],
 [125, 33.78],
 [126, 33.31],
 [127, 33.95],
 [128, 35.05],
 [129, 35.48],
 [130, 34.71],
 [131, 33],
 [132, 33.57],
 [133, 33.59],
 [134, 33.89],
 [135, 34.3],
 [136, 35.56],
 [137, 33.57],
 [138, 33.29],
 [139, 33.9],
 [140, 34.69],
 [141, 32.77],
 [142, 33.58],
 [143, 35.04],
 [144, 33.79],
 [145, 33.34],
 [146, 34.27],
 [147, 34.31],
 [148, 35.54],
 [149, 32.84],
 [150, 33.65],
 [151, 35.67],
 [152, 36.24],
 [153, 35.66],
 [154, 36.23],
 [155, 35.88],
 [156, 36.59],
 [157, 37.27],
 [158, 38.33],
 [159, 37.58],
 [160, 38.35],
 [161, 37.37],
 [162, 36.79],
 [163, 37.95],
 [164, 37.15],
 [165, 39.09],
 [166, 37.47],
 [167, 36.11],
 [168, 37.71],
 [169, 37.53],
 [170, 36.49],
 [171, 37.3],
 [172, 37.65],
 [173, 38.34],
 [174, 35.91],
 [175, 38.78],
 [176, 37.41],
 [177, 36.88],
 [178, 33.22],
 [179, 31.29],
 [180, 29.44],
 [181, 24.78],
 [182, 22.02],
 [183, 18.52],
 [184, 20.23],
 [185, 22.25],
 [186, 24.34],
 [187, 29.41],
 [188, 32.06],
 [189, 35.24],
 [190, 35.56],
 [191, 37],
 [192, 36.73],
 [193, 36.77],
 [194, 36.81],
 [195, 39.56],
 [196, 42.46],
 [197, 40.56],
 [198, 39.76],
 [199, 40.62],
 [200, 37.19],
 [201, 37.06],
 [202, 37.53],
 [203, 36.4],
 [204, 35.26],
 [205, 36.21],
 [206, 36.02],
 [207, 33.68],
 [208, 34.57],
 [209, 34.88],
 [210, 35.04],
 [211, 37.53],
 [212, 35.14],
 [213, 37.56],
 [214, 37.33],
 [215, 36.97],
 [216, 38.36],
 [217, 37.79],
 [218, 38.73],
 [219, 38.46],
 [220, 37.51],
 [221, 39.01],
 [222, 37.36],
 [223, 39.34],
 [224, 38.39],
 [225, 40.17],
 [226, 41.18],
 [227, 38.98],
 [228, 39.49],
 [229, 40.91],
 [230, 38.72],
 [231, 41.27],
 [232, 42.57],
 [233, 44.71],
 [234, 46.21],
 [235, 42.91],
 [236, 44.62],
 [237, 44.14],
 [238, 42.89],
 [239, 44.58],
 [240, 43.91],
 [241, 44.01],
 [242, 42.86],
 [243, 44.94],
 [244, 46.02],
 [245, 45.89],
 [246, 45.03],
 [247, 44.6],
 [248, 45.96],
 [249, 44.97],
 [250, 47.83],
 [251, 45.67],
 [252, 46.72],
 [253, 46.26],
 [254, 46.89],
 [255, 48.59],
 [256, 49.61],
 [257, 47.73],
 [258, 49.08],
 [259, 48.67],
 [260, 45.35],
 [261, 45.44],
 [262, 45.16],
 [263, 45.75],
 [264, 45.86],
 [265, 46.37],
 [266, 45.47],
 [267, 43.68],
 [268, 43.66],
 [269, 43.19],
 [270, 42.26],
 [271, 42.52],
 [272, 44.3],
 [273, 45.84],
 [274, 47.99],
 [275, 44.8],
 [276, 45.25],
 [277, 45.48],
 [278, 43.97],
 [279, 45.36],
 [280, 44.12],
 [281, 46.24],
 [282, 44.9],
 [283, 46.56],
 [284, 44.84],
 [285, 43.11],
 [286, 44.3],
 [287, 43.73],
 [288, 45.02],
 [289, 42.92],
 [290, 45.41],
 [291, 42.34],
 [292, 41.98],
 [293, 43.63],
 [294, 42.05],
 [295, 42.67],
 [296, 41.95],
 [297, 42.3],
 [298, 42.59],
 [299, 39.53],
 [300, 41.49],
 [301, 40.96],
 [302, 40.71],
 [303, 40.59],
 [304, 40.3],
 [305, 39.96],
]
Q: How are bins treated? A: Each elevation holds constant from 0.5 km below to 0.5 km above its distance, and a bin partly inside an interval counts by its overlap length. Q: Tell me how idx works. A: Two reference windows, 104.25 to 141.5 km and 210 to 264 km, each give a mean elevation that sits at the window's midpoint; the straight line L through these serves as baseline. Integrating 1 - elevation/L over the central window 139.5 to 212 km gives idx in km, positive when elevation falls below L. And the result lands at 6.4 km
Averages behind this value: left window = 34.6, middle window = 35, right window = 42.8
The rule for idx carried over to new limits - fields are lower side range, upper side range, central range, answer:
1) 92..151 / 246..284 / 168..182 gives 1.5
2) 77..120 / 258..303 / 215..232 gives 0.9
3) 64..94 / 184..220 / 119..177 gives 1.0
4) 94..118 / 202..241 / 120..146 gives 1.5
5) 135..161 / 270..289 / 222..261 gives -2.0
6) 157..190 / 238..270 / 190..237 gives 1.2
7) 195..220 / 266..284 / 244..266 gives -2.1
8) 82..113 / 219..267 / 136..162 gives 2.2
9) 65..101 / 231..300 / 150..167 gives 1.2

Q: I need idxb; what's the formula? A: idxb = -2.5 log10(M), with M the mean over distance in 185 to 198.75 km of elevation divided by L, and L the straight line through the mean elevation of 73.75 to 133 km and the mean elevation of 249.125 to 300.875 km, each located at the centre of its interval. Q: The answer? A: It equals 0.14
